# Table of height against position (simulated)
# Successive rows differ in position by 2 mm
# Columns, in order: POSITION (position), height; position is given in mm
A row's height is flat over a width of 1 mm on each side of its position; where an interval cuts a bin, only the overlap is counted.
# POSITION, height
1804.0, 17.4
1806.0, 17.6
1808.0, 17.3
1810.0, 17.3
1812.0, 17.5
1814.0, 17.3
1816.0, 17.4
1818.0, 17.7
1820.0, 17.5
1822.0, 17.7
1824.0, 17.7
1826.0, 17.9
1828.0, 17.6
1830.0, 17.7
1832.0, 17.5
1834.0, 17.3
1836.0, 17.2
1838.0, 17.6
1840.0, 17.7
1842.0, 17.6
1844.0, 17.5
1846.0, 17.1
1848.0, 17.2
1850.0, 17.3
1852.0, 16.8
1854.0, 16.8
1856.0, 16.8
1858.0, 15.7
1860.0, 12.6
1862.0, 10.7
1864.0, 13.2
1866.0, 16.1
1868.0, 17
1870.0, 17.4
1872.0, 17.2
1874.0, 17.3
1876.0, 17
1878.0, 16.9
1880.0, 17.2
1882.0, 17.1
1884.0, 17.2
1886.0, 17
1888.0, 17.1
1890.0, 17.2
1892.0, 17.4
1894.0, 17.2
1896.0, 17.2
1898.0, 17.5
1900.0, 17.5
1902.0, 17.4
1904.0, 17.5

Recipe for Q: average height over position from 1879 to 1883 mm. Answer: 17.1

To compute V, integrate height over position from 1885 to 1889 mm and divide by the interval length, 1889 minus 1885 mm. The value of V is 17.1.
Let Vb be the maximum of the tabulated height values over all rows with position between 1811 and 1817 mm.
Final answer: 17.5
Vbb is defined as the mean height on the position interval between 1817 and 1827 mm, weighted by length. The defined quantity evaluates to 17.7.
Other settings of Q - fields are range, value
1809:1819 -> 17.4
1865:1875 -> 17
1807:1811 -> 17.3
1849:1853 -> 17.1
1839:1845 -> 17.6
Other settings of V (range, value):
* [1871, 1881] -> 17.1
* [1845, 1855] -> 17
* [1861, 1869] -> 14.2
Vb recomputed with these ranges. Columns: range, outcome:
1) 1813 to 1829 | 17.9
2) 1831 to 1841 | 17.7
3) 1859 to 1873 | 17.4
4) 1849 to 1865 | 17.3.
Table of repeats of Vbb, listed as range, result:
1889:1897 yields 17.2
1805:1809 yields 17.5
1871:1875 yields 17.2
